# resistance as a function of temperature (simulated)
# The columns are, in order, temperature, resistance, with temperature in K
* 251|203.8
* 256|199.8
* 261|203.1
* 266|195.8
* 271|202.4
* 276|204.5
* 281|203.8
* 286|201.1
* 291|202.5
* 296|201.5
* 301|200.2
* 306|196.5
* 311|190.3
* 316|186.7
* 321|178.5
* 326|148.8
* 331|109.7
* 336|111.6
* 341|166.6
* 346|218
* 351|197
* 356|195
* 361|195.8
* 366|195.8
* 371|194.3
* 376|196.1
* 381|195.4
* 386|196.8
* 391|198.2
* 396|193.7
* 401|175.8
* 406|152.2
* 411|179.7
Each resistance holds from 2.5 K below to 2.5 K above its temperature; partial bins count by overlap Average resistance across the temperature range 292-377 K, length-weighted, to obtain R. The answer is 181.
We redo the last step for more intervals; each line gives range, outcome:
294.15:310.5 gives 198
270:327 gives 194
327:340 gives 122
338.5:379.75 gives 195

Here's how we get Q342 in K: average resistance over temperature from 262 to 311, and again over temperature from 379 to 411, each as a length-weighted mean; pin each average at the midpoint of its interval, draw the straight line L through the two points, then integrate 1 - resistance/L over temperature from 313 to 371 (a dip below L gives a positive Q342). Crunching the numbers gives 5.5 K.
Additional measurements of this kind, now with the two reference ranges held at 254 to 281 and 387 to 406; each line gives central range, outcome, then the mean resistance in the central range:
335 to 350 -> 1.4 K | 174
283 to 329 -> 1.8 K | 189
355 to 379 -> -0.9 K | 195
